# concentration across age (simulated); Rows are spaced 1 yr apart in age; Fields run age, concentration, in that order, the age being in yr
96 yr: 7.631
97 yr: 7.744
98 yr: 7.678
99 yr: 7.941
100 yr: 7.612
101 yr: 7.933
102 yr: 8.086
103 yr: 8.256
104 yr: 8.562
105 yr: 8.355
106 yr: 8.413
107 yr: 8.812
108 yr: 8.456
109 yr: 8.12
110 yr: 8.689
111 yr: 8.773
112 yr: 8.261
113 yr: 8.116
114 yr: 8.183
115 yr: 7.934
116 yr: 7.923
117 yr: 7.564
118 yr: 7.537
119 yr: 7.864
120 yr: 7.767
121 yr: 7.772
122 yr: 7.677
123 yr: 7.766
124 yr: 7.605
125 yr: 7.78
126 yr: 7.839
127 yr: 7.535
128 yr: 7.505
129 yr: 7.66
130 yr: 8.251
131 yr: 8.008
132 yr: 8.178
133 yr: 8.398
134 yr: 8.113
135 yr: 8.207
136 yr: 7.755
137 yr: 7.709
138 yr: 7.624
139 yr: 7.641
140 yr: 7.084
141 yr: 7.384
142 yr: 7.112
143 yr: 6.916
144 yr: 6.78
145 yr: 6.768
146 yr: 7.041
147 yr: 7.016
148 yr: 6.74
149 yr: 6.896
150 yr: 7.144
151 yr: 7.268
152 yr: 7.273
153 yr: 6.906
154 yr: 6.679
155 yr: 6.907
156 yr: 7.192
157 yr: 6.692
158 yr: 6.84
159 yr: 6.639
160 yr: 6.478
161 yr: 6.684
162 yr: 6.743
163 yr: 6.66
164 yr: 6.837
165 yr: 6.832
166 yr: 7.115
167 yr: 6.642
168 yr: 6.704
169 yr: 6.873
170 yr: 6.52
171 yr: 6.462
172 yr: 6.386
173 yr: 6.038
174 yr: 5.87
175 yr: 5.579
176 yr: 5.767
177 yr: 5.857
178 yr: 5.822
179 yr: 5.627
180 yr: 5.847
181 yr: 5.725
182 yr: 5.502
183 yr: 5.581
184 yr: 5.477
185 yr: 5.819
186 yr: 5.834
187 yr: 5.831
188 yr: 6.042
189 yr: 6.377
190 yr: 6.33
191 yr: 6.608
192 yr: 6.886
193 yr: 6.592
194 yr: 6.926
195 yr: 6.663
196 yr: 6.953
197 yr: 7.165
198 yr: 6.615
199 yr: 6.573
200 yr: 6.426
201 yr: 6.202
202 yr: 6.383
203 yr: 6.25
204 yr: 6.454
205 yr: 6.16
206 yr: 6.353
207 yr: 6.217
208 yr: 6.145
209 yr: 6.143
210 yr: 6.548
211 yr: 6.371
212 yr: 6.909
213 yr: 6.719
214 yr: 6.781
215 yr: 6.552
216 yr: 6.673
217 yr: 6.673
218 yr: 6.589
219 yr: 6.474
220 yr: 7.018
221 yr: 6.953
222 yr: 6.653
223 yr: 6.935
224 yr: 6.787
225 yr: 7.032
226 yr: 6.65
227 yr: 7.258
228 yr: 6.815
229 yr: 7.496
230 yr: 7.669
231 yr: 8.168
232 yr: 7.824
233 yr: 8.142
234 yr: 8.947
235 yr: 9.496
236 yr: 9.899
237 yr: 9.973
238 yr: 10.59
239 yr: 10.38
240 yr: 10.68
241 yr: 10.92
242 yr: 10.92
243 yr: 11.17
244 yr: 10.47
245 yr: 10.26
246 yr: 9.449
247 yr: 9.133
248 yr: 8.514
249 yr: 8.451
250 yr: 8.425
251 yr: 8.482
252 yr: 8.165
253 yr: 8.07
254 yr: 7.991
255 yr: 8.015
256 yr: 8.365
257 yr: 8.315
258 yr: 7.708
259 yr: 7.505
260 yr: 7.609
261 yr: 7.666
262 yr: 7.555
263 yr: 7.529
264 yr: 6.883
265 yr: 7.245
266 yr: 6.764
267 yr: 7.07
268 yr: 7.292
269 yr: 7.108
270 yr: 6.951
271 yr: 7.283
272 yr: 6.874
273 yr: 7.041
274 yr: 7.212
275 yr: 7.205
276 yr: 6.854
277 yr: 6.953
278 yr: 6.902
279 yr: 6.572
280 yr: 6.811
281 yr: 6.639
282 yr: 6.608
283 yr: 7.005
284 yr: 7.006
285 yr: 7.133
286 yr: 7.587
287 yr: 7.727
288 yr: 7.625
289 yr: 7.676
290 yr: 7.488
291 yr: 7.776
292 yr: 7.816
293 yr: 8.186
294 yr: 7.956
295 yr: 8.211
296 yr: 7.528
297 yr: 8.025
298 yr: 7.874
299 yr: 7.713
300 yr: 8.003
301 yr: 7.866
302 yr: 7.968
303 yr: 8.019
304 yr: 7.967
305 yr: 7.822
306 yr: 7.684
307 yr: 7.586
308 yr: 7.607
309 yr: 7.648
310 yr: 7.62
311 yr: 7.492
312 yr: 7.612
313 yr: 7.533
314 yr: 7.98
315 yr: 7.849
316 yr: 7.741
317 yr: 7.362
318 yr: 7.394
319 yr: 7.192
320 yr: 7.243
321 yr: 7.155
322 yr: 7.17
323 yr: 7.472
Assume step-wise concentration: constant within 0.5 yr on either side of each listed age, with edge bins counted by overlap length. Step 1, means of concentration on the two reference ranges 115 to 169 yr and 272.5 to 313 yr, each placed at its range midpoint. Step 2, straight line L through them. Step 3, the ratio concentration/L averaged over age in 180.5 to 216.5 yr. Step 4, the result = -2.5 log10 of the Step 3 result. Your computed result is 0.16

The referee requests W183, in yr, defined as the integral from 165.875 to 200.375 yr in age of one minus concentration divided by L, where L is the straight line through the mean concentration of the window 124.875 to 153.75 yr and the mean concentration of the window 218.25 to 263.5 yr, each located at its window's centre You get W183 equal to 7.1 yr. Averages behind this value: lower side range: 7.46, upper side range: 8.4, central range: 6.25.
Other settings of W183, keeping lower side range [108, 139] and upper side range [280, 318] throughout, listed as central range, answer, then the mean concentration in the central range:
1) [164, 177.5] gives 2.55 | 6.38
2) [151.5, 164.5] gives 1.77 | 6.81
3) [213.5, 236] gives 1.30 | 7.31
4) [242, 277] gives -1.29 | 7.99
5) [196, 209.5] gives 2.40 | 6.41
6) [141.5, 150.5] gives 1.10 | 6.93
